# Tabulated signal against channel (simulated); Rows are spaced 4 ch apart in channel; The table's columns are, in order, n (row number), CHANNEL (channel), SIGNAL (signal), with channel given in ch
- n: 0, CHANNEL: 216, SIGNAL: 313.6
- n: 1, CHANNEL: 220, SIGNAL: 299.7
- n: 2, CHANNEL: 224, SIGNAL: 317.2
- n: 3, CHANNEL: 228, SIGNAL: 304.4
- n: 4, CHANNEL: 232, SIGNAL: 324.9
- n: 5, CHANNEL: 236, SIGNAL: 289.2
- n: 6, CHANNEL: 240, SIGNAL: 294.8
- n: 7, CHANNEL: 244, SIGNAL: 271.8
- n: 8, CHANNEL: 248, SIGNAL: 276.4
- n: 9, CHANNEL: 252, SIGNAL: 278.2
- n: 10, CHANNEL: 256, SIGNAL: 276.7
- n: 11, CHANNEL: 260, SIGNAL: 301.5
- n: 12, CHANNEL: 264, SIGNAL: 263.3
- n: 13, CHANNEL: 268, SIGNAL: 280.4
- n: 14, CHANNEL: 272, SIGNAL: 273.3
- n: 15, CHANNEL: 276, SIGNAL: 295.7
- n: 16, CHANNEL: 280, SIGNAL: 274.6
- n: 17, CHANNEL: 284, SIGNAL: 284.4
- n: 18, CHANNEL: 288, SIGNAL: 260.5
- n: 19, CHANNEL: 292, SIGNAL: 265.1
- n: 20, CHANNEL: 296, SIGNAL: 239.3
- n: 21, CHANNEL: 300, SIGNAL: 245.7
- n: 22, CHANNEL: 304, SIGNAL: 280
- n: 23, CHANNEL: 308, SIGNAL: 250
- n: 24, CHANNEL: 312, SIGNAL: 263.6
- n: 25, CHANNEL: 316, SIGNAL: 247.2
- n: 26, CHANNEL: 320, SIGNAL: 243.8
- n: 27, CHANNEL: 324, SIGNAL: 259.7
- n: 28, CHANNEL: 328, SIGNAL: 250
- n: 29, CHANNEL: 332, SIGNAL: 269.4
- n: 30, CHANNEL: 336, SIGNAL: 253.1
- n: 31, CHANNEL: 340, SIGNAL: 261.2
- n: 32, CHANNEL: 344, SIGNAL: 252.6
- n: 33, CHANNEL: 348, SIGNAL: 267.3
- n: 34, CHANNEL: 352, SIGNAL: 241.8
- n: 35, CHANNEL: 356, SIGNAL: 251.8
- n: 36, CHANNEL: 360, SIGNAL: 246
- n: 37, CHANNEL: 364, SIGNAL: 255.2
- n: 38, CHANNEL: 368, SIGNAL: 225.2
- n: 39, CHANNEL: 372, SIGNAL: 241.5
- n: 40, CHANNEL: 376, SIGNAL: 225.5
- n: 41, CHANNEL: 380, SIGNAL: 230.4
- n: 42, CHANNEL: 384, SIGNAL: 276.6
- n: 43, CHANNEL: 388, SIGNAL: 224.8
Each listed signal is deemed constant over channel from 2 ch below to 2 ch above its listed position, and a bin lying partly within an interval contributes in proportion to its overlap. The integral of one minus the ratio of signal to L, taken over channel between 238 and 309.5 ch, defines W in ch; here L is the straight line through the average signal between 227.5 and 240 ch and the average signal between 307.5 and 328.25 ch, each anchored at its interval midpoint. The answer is 1.7 ch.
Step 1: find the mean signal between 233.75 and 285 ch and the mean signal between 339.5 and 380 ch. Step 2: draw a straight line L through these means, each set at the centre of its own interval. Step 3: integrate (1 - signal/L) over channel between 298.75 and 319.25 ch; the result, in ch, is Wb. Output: 0.5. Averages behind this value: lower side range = 282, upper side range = 245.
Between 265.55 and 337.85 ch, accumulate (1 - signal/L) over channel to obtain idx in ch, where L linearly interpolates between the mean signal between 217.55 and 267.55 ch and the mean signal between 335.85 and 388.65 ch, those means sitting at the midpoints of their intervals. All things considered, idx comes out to 1.7 ch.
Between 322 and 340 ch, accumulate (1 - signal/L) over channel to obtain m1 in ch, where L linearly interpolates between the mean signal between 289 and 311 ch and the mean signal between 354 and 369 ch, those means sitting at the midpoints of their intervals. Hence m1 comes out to -0.5 ch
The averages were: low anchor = 257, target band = 258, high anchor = 246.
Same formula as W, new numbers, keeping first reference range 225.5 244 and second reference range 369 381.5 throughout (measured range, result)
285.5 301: 1.0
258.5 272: 0.3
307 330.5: 0.6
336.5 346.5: -0.3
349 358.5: -0.3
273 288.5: -0.1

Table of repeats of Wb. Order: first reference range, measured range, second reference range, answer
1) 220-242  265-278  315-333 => 0.1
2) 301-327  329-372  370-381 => -1.7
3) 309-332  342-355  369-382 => -0.6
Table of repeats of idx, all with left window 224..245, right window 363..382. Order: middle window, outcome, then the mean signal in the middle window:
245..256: 0.6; 277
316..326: 0.3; 251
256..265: 0.1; 283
